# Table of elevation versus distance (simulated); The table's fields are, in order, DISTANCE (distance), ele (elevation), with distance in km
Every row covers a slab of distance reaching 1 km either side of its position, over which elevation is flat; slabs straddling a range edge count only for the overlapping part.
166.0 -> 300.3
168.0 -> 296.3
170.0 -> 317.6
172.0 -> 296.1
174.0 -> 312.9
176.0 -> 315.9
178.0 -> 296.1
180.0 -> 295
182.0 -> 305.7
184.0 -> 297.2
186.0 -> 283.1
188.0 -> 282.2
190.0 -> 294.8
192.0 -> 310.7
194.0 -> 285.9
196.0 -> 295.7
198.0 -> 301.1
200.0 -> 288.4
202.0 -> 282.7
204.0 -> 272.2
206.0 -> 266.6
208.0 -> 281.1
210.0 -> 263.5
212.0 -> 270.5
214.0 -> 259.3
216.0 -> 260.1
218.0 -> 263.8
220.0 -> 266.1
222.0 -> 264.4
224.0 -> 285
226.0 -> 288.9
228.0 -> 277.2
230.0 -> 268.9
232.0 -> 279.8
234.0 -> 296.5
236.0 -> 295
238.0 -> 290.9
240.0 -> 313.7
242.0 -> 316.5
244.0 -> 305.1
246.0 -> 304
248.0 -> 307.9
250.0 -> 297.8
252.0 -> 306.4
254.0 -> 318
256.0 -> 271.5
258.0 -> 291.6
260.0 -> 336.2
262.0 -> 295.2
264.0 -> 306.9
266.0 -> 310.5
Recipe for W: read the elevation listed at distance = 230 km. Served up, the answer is 268.9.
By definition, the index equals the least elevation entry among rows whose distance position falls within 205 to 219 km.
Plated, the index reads 259.3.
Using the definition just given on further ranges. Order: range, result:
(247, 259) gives 271.5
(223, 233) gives 268.9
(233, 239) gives 290.9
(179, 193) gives 282.2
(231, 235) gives 279.8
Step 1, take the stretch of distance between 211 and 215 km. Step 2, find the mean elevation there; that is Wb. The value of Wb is 265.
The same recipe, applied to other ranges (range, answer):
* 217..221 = 265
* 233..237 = 296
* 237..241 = 302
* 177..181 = 296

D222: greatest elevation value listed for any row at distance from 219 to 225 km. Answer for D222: 285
